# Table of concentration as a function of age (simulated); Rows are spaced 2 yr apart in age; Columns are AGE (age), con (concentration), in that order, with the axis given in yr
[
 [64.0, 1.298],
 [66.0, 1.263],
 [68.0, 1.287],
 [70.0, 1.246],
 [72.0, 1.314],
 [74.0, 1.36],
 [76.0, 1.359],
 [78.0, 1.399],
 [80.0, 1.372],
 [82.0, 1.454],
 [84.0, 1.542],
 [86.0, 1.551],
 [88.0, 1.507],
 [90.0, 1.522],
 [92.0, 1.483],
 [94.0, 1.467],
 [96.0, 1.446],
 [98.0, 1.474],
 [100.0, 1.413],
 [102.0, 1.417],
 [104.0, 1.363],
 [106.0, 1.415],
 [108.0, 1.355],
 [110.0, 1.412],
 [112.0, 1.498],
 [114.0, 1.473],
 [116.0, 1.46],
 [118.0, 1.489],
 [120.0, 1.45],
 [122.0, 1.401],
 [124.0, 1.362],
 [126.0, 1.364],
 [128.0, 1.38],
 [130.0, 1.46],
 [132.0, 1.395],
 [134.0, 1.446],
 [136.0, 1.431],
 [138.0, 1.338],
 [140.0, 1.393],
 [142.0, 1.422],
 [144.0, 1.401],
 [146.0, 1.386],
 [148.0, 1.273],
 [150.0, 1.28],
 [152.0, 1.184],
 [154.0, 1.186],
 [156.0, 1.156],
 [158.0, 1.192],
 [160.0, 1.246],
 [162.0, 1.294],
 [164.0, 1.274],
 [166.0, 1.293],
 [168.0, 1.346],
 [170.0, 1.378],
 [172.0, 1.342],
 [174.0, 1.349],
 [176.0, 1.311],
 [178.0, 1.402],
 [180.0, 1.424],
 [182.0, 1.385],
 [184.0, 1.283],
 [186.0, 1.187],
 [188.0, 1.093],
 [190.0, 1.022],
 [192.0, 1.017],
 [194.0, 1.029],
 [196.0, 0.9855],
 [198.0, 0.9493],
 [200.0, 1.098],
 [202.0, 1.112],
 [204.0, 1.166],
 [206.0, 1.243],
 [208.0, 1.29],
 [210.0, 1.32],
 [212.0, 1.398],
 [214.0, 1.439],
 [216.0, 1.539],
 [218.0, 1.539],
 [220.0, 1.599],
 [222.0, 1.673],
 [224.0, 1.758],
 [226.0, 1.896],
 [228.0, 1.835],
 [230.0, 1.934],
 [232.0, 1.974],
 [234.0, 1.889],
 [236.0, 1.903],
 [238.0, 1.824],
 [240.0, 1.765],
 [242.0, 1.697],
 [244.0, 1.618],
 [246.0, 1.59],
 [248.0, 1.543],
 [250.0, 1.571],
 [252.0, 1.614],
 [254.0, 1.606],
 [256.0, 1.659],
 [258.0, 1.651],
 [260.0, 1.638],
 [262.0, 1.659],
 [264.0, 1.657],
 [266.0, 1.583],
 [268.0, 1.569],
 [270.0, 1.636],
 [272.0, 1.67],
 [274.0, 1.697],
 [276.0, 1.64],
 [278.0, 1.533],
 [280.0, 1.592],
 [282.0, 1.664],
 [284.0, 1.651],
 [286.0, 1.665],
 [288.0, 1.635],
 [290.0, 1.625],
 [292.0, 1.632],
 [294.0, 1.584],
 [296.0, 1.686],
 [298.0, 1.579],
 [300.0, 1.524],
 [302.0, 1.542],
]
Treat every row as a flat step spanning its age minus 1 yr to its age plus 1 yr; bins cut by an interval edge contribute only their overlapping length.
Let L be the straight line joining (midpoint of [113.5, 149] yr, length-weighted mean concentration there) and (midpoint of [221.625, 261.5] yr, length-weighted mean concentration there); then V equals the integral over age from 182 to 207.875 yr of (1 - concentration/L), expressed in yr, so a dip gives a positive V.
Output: 7.8 yr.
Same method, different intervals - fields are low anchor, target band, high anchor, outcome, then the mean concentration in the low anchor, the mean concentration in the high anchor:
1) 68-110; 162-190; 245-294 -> 4.0 yr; 1.42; 1.62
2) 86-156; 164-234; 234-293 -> 7.5 yr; 1.4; 1.65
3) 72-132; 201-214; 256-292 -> 2.4 yr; 1.43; 1.63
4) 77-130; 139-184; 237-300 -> 5.8 yr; 1.44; 1.63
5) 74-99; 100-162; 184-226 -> 1.3 yr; 1.46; 1.29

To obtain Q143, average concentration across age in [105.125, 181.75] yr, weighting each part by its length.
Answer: 1.36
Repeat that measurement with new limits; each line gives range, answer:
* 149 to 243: 1.39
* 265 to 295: 1.63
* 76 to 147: 1.43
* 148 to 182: 1.29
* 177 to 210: 1.17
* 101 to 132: 1.42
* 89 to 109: 1.44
